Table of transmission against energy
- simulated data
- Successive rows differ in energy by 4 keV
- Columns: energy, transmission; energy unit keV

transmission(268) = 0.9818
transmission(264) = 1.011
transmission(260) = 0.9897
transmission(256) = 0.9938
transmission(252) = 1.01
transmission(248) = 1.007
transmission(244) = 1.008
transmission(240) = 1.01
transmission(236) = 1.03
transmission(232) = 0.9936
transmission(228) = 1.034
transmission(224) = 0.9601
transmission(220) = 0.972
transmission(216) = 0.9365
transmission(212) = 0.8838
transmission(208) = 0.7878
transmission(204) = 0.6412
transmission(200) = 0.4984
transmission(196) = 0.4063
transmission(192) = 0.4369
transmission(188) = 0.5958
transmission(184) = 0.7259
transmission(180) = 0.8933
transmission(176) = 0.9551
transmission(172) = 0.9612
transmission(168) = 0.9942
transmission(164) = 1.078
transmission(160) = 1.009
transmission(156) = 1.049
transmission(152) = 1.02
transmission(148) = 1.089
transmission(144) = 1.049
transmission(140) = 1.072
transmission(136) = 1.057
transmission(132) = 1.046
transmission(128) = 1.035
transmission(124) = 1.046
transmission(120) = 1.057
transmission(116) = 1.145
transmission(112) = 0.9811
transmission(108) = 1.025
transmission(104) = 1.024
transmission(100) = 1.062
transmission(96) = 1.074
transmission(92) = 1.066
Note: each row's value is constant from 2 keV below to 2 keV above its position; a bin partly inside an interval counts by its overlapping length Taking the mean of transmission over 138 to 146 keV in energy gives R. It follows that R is 1.06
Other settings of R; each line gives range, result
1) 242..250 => 1.01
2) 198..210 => 0.642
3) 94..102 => 1.07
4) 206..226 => 0.908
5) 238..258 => 1.01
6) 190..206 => 0.496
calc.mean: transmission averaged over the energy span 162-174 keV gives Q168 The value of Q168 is 1.01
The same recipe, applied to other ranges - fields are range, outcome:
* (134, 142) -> 1.06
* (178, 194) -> 0.663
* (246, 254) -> 1.01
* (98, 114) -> 1.02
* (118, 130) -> 1.05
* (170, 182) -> 0.937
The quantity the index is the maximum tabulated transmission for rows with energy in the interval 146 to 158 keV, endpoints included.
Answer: 1.089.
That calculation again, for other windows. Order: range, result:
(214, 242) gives 1.034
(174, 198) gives 0.9551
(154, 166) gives 1.078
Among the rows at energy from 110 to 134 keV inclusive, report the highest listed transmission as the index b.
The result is 1.145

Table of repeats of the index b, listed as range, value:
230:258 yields 1.03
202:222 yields 0.972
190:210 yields 0.7878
